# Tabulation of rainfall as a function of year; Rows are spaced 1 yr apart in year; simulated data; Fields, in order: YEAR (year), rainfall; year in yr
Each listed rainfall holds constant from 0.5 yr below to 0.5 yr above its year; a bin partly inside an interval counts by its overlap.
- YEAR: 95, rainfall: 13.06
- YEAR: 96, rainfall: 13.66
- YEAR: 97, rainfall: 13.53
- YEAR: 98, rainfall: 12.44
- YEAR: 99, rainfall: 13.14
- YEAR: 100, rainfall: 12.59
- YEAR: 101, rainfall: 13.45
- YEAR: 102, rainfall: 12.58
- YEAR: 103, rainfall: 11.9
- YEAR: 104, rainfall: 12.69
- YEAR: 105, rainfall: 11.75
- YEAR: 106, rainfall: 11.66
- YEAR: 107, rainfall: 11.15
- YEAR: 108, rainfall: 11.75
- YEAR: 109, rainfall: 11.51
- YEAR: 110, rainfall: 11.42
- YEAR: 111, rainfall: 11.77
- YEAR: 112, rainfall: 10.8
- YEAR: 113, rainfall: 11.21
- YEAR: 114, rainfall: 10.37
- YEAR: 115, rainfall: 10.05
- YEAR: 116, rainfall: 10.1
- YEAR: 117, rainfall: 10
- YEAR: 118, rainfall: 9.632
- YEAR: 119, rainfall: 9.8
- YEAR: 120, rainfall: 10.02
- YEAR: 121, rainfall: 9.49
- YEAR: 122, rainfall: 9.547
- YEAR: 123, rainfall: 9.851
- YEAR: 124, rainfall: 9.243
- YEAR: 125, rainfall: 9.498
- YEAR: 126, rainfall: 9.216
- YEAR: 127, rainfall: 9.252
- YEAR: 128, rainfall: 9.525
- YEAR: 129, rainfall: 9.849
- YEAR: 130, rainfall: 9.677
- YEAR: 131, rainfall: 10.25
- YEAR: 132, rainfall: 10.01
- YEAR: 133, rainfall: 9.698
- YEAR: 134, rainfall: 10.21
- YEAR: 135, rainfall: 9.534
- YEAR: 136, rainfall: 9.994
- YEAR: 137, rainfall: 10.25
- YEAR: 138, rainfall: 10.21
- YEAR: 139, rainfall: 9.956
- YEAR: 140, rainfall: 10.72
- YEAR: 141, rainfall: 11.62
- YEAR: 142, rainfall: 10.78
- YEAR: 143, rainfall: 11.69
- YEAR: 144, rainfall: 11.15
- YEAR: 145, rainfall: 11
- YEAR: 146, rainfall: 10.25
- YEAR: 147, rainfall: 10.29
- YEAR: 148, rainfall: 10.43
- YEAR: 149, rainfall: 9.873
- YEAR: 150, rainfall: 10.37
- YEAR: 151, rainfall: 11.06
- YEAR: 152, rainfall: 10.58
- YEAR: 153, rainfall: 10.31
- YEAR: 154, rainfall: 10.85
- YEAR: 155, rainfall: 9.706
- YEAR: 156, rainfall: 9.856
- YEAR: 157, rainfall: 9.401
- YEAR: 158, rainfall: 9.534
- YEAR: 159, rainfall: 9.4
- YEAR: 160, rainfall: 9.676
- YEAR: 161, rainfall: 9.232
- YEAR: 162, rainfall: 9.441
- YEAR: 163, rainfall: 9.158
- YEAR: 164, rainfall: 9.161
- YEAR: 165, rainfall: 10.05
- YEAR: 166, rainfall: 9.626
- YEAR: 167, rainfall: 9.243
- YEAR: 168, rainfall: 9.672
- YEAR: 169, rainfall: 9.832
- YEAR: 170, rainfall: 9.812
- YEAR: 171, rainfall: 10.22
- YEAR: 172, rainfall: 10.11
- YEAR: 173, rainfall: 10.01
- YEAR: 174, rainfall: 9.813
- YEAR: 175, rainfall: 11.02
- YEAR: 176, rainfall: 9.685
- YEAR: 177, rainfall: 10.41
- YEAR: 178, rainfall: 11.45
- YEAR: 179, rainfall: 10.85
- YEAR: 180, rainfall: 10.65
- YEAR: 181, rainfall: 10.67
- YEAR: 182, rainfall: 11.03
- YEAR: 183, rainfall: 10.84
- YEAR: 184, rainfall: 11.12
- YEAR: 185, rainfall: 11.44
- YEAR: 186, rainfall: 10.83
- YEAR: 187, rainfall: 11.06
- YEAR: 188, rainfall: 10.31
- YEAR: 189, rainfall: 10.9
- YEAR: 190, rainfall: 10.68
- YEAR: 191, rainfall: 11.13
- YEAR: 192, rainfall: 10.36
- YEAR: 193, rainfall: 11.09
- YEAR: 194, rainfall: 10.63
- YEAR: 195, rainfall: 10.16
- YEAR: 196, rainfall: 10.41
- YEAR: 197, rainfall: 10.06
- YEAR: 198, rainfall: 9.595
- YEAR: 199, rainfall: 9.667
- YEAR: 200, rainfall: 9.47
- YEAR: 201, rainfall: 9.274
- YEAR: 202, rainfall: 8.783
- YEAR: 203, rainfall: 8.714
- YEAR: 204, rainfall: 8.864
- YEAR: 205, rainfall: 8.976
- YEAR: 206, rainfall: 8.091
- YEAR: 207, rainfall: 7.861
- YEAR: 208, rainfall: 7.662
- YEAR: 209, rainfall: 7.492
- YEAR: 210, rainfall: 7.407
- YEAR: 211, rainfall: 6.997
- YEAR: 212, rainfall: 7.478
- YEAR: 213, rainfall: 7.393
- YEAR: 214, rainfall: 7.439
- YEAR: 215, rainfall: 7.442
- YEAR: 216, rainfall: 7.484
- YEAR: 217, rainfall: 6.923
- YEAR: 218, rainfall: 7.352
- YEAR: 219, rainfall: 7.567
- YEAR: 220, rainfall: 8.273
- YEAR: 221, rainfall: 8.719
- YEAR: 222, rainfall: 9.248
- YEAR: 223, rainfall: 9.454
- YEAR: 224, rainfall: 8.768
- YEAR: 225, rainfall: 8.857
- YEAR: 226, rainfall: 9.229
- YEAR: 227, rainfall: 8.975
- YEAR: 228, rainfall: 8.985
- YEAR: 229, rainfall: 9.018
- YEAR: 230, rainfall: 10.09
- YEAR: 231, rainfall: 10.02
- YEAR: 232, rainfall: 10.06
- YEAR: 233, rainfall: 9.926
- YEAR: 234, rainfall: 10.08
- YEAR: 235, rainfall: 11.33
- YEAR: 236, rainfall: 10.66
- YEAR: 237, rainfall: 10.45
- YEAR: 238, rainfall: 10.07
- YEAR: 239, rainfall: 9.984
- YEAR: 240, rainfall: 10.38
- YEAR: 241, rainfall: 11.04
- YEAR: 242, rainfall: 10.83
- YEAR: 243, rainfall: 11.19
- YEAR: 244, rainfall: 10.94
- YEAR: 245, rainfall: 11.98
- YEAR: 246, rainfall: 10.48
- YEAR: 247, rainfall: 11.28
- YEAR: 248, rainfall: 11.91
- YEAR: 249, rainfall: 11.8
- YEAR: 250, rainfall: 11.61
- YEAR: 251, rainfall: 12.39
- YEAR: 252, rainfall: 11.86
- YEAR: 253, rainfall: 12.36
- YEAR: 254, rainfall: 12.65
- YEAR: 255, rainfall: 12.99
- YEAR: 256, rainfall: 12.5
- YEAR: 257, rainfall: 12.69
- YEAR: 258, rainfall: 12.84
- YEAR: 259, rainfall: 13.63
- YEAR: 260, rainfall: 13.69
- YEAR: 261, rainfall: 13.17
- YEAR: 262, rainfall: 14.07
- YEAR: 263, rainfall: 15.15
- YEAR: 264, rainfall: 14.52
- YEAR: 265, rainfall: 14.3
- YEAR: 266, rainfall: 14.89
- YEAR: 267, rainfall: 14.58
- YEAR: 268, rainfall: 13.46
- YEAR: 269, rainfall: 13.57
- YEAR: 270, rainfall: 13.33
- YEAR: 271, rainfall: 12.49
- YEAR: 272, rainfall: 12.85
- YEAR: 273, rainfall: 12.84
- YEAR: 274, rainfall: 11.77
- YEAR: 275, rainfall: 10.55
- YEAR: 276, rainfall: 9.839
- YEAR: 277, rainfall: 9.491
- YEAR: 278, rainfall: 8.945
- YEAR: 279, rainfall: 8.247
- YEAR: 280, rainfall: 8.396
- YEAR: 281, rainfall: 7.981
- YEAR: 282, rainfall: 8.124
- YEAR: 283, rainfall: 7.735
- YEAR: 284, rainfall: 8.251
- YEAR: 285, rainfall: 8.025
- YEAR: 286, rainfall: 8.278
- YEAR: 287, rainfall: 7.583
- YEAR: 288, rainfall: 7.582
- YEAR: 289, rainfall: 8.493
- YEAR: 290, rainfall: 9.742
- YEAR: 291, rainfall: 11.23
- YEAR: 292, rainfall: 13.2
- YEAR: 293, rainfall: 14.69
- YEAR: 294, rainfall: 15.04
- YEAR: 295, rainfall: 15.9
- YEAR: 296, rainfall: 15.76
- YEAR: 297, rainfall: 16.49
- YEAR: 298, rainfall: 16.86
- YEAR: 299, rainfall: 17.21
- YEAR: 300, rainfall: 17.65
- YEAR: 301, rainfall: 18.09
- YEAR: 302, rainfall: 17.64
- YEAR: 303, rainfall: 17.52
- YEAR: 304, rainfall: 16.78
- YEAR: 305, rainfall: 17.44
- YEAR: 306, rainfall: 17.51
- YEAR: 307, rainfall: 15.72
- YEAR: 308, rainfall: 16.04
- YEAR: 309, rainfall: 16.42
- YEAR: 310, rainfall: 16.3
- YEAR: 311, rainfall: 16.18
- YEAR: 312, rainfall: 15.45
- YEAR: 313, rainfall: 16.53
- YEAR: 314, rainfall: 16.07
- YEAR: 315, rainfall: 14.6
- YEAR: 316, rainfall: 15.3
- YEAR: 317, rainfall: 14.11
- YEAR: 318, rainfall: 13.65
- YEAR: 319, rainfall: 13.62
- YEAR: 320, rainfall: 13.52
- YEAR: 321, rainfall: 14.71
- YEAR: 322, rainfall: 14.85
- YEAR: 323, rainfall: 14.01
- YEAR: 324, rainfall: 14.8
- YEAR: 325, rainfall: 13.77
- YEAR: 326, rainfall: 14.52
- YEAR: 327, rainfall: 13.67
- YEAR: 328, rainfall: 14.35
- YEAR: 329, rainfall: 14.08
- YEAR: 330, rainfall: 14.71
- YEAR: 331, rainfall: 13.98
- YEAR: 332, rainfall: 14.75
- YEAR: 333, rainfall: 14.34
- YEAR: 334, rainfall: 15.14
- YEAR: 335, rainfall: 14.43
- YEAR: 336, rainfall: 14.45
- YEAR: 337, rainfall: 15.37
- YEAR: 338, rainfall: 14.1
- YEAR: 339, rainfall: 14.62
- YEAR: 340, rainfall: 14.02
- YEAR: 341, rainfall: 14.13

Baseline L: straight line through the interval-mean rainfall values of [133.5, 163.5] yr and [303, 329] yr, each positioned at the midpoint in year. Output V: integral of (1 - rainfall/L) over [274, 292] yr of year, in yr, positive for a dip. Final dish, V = 6.7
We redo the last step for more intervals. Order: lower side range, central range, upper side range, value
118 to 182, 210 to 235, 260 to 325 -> 6.8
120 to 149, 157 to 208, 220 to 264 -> 2.8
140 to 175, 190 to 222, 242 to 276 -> 7.3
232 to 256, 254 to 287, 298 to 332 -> 2.8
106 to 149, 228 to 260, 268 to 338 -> 3.1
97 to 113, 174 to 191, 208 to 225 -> -3.1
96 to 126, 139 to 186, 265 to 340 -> 6.0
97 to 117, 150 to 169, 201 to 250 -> 1.5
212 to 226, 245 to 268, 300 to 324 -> -3.6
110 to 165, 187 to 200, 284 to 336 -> 1.2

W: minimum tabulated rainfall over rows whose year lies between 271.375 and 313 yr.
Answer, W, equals 7.582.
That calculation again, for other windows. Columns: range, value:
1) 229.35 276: 9.839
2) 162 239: 6.923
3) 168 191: 9.672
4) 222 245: 8.768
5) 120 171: 9.158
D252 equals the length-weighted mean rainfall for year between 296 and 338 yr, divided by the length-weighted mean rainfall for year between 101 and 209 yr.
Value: 1.51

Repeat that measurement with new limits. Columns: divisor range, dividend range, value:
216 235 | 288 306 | 1.68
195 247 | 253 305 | 1.38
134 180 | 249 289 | 1.13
